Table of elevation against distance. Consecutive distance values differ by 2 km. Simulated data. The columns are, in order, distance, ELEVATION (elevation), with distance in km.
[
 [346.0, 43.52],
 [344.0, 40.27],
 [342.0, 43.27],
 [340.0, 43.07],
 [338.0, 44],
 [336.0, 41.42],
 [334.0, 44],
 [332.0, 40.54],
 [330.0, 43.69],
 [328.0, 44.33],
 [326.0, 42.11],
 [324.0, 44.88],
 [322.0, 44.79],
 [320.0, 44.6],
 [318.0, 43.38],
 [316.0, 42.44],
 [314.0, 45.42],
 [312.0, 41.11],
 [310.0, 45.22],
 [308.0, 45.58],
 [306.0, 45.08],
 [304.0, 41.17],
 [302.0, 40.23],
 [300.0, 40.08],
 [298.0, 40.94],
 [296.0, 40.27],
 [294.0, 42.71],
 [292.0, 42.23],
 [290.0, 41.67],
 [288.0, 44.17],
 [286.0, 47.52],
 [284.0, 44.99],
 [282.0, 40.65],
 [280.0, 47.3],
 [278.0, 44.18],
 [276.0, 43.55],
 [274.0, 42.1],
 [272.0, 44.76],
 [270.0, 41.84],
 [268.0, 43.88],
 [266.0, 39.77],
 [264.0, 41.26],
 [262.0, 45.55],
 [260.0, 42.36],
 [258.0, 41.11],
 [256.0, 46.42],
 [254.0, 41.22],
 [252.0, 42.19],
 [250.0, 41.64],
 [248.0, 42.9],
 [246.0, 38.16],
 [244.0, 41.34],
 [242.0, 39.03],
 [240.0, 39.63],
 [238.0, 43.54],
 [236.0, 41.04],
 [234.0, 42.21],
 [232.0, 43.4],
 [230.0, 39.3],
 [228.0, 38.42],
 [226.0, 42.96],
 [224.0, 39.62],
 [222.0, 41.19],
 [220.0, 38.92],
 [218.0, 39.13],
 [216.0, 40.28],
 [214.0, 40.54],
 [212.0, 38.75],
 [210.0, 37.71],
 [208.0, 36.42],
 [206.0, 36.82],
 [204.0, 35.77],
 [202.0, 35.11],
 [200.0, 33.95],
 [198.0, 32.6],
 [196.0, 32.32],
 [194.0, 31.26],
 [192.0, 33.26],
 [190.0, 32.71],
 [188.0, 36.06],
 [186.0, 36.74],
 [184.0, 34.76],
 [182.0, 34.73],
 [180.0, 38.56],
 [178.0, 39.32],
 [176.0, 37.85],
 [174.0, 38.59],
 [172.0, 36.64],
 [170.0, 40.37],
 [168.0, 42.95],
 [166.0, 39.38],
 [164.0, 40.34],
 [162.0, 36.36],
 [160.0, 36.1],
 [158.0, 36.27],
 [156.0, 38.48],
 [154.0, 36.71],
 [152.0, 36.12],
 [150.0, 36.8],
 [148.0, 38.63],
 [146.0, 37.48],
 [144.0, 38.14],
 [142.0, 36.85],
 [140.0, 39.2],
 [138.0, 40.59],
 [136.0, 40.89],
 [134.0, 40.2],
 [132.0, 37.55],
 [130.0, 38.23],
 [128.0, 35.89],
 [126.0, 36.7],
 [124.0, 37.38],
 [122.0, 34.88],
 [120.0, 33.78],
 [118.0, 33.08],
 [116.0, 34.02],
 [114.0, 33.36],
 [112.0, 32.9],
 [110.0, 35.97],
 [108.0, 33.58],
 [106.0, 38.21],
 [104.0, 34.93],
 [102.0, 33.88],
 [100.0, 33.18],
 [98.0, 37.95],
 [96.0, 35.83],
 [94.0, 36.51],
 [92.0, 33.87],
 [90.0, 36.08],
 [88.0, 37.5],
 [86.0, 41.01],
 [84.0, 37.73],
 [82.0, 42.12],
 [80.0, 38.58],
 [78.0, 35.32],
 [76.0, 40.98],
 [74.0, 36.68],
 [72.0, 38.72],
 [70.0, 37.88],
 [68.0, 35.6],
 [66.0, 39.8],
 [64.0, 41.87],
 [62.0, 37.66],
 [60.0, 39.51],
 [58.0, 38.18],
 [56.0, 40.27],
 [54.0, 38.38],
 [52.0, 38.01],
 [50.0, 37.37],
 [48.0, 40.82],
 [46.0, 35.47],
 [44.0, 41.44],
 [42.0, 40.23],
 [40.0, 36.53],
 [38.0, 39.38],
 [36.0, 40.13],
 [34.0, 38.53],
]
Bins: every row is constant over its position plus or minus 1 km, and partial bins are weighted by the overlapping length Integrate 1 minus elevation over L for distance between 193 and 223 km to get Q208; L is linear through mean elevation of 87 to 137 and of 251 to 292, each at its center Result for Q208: 2.7 km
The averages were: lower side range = 35.9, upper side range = 43.3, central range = 36.7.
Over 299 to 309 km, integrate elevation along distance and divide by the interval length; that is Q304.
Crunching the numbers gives 42.4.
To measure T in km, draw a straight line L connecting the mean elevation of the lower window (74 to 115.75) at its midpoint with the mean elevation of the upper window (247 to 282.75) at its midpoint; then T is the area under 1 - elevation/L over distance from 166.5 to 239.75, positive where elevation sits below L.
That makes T 4.84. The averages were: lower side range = 36.4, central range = 37.9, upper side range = 42.9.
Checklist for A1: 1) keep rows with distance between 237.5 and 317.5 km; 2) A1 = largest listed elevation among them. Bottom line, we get 47.52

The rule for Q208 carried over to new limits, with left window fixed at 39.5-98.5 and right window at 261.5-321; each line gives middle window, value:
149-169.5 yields 1.14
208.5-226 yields 0.79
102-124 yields 2.61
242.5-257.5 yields 0.13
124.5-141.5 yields 0.47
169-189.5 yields 1.72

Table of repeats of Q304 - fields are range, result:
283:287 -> 46.3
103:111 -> 35.7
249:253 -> 41.9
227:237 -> 40.9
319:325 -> 44.8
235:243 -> 40.8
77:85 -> 38.4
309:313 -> 43.2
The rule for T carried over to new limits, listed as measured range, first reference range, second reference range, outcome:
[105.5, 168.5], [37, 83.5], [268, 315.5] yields 4.96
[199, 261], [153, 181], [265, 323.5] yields 1.16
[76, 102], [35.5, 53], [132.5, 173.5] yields 0.99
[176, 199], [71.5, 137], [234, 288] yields 2.82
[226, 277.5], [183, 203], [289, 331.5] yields -4.71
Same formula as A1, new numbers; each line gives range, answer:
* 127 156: 40.89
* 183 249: 43.54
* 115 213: 42.95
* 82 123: 42.12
